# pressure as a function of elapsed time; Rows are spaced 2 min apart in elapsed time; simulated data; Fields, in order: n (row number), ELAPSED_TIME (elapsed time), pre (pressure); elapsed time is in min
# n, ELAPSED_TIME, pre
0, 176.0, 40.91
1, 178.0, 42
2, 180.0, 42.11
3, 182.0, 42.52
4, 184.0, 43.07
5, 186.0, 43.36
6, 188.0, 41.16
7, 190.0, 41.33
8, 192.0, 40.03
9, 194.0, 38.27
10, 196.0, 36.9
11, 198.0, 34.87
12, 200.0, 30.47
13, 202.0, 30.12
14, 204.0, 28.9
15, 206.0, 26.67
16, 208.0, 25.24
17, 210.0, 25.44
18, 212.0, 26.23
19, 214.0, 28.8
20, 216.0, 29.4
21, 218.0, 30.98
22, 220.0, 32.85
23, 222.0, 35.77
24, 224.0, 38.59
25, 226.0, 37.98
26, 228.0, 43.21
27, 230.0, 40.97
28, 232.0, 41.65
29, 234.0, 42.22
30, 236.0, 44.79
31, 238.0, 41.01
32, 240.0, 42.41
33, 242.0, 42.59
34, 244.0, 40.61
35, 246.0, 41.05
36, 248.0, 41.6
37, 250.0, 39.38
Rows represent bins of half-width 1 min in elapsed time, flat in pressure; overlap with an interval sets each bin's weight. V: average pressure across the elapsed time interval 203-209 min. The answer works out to 26.9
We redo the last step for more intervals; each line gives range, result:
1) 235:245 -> 42.3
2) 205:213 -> 25.9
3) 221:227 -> 37.4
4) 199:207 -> 29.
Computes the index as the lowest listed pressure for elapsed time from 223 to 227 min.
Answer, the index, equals 37.98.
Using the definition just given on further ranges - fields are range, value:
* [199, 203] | 30.12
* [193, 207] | 26.67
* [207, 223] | 25.24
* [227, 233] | 40.97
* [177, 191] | 41.16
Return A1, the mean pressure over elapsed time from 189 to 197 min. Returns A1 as 39.1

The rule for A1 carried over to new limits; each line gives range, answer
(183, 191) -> 42.2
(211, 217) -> 28.1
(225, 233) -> 41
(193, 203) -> 34.1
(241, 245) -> 41.6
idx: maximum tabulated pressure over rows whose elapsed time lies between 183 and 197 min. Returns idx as 43.36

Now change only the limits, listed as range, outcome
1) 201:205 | 30.12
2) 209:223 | 35.77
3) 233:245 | 44.79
